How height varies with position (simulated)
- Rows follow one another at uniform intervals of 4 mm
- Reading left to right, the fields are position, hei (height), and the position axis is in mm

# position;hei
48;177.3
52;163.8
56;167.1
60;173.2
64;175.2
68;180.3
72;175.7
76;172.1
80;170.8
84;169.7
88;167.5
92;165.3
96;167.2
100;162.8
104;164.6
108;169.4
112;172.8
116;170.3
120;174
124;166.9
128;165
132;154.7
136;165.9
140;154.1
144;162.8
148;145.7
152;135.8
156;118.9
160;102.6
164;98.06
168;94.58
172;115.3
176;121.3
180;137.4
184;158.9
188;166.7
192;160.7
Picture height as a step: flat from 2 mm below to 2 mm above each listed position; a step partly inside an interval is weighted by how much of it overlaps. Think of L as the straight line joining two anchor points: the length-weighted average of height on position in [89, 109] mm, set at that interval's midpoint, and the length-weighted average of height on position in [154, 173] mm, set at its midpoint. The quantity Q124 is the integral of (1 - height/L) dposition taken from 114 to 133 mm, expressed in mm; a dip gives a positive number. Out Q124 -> -3.2 mm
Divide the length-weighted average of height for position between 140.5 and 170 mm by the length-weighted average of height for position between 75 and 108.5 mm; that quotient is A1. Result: 0.7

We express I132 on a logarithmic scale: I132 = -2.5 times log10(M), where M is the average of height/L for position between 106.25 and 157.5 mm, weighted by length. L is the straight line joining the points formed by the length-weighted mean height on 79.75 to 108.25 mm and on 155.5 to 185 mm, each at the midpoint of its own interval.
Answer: -0.118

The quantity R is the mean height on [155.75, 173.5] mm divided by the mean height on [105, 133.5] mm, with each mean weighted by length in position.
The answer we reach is 0.6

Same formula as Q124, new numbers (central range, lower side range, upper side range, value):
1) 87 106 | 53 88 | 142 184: -0.7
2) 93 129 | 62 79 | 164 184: -3.5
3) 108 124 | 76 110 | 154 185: -2.0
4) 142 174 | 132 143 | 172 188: 6.1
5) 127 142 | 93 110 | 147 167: -2.4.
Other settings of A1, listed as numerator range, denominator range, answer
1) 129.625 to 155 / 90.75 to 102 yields 0.92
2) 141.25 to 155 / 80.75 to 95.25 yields 0.87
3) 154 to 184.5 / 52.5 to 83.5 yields 0.67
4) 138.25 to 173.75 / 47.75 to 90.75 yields 0.73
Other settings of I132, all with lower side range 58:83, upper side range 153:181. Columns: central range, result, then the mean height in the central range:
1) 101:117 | -0.131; 169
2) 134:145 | -0.230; 161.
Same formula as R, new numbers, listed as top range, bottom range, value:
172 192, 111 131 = 0.86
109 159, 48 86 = 0.91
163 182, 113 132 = 0.68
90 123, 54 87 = 0.97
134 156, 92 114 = 0.90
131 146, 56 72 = 0.91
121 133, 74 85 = 0.96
